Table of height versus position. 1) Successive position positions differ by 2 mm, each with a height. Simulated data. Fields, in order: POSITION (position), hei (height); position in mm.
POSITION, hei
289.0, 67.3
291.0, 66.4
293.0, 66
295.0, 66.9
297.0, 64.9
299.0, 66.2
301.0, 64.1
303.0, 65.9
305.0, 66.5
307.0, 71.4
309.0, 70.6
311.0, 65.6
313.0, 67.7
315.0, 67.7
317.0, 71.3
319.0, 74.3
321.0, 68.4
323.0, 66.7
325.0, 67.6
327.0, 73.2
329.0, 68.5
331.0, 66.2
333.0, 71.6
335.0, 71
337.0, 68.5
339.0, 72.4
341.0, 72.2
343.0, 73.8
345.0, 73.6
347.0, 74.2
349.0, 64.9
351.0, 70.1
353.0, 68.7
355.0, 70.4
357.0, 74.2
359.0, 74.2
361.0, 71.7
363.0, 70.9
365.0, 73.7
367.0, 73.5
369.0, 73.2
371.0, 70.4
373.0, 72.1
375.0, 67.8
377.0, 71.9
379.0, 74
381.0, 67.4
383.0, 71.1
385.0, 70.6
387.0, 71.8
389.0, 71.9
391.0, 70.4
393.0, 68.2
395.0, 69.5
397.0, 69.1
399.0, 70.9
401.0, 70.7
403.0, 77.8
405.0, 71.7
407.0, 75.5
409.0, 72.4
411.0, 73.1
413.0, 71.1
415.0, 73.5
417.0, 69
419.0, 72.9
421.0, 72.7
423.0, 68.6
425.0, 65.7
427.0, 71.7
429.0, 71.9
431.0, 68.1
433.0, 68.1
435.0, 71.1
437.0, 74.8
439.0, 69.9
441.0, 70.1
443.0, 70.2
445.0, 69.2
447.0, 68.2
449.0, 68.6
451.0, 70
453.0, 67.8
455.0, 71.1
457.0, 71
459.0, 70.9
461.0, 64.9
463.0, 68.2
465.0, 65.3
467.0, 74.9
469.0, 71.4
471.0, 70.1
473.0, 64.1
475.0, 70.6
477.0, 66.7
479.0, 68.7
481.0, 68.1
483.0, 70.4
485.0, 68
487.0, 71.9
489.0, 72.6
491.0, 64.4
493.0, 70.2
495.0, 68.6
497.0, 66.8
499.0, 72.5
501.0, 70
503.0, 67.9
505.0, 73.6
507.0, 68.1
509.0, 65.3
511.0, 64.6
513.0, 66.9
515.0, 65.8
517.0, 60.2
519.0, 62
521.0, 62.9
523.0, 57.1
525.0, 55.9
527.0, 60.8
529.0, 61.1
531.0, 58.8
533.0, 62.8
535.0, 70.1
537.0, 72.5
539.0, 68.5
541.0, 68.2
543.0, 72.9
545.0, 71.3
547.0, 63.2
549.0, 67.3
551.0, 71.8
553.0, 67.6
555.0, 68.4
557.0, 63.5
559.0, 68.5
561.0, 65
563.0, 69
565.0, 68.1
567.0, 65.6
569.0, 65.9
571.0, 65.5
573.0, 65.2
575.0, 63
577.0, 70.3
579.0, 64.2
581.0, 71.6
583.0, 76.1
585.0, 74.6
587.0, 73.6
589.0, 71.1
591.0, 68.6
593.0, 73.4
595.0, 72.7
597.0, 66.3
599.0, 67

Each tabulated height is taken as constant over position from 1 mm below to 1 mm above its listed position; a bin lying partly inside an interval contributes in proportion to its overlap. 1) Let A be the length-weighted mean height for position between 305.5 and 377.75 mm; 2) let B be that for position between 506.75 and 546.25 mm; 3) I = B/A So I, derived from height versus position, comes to 0.92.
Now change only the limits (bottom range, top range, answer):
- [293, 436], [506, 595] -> 0.95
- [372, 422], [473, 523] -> 0.94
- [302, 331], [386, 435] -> 1.03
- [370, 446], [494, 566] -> 0.93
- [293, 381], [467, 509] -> 0.99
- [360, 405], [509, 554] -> 0.91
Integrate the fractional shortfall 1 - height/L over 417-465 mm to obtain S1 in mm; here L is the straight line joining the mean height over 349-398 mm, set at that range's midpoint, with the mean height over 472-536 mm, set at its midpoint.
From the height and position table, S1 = -0.8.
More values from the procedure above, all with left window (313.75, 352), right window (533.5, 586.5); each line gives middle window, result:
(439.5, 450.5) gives 0.01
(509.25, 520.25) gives 0.77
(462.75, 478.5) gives 0.05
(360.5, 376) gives -0.37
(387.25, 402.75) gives -0.17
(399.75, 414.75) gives -0.75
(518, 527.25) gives 1.22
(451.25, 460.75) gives -0.07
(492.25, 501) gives -0.08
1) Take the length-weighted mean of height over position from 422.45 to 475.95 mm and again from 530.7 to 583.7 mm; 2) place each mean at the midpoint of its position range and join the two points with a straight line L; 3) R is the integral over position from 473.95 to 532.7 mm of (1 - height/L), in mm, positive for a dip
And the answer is 2.1 mm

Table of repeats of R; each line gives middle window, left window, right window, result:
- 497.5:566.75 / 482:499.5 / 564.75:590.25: 2.9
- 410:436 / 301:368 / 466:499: -0.3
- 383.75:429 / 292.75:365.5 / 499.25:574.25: -2.0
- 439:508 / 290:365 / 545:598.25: -0.4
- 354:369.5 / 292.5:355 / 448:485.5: -0.8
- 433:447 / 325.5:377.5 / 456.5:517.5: -0.2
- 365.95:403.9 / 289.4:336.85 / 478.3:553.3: -1.9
